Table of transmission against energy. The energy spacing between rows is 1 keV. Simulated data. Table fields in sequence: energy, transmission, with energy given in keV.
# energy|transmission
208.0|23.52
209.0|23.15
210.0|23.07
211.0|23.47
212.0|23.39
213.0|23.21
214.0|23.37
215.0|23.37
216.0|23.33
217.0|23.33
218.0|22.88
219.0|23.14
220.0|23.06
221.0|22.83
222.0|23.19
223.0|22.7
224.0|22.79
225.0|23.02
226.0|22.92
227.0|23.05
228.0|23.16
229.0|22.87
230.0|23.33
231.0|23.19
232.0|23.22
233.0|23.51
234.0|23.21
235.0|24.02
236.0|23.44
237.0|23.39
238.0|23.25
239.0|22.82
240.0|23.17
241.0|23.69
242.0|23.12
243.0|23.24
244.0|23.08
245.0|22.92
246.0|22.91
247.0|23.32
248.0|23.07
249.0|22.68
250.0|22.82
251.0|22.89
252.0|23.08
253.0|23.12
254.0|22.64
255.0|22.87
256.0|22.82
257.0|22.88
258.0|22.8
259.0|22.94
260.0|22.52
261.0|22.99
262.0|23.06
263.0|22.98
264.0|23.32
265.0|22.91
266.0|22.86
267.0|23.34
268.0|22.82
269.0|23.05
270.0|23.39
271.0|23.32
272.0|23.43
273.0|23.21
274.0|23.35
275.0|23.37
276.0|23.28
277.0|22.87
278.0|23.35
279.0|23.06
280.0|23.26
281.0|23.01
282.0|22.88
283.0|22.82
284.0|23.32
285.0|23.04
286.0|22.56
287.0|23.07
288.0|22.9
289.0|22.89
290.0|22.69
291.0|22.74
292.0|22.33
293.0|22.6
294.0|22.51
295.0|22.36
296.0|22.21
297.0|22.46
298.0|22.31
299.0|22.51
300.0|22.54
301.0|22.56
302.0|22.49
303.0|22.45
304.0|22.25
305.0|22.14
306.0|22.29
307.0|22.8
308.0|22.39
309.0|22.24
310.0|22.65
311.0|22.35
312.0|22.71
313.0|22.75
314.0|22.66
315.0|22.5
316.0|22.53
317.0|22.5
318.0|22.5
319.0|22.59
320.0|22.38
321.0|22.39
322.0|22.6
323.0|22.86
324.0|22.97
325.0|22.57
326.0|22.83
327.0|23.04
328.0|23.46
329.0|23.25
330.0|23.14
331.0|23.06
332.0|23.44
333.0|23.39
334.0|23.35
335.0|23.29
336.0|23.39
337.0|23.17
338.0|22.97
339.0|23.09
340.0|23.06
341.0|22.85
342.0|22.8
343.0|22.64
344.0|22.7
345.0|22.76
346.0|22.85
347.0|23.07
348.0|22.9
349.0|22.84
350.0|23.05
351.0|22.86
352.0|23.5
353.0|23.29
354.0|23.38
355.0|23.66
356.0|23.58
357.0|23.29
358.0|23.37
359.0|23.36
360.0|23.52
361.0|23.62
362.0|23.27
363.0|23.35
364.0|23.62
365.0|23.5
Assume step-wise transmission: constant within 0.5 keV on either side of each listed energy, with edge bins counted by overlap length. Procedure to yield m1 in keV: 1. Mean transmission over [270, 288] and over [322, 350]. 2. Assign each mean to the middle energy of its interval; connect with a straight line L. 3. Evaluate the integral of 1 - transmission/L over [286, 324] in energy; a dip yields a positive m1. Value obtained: 0.9 keV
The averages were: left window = 23.1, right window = 23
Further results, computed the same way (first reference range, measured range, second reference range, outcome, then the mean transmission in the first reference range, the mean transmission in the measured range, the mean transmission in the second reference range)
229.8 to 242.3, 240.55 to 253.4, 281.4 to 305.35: 0.07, 23.3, 23.1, 22.6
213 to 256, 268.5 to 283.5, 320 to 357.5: -0.06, 23.1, 23.2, 23.1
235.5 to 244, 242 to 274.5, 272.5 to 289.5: 0.21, 23.3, 23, 23.1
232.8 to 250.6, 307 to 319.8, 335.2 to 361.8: 0.34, 23.2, 22.5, 23.1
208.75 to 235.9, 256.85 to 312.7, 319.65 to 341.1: 0.69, 23.2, 22.8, 23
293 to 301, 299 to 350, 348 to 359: 0.14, 22.4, 22.8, 23.3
